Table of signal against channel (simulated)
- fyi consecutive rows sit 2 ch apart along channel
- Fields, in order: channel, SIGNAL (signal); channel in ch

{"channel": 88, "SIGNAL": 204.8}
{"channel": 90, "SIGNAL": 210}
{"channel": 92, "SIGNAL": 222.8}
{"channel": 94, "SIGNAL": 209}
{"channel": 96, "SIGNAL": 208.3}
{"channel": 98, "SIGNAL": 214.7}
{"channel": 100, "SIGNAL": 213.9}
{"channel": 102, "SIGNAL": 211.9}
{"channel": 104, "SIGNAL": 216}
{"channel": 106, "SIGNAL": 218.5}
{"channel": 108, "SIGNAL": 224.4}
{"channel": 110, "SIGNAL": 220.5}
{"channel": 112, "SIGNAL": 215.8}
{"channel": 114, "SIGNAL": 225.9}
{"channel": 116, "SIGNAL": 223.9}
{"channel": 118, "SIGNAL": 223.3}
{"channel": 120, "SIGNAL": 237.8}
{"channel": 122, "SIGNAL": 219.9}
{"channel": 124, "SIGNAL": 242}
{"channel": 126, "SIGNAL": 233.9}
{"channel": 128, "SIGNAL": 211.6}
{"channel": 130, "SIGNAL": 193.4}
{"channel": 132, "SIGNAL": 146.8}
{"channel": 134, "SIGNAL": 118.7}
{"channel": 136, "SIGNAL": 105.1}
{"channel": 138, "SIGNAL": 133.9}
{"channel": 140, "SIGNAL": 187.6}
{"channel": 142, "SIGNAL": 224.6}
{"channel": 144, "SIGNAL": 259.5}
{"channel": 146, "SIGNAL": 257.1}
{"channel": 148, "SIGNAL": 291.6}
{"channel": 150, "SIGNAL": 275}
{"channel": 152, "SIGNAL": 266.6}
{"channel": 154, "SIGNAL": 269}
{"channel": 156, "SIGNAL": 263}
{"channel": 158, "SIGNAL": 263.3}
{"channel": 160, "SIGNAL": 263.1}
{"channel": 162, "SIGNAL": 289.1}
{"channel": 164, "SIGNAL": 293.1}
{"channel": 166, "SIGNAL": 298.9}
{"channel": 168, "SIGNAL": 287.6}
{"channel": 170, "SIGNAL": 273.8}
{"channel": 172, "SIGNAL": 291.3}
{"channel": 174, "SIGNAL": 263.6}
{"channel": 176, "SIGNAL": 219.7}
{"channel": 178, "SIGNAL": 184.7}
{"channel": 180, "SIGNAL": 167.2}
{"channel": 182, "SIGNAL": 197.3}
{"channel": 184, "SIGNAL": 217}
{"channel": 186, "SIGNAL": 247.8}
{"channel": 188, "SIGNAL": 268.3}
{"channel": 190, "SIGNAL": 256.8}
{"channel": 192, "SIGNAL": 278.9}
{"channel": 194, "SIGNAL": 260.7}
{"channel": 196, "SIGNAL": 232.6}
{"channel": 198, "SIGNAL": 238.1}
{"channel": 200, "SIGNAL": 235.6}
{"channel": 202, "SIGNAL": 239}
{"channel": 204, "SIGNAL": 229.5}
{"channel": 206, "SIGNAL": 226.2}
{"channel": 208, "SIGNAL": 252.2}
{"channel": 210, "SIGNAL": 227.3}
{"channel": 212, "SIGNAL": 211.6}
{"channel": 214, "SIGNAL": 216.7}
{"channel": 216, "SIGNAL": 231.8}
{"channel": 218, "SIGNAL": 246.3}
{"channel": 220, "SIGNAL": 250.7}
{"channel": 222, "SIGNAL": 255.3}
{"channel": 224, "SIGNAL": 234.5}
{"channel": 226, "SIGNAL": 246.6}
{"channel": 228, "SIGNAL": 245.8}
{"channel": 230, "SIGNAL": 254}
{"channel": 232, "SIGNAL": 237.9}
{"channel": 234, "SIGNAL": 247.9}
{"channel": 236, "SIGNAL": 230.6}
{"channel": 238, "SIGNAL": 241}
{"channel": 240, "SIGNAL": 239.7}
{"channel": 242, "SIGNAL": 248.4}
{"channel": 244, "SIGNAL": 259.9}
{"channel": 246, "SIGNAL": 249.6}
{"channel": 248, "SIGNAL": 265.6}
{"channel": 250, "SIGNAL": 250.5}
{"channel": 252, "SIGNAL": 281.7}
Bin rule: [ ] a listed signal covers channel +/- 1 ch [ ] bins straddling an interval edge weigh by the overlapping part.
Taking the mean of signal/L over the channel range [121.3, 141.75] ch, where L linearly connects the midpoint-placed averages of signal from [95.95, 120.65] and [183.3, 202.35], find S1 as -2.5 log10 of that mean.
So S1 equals 0.251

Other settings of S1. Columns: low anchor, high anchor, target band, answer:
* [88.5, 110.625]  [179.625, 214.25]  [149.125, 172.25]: -0.21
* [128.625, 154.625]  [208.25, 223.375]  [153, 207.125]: -0.13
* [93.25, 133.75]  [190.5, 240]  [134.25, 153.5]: 0.01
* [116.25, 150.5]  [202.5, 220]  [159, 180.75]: -0.18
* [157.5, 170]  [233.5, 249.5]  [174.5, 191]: 0.23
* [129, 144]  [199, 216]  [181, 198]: -0.15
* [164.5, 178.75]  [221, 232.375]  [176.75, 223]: 0.09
